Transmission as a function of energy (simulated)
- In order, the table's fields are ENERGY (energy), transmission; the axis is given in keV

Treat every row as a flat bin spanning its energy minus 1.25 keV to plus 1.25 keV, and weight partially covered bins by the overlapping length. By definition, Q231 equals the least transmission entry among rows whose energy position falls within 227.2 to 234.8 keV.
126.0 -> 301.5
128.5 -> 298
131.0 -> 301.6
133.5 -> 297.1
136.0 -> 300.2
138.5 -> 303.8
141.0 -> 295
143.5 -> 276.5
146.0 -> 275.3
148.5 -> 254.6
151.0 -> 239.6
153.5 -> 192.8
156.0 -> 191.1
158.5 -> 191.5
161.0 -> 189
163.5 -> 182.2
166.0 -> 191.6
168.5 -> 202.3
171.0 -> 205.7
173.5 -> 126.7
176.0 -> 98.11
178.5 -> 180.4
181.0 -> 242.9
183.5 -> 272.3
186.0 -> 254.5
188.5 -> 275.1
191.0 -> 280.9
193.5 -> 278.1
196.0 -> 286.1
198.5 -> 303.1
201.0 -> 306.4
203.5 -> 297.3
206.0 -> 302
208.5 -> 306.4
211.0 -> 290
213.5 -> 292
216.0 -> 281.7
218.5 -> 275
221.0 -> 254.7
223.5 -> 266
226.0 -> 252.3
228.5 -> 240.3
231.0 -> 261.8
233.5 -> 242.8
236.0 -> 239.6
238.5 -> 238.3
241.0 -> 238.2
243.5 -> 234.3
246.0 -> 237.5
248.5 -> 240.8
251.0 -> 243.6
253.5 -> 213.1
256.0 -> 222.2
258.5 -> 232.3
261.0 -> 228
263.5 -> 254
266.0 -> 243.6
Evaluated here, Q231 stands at 240.3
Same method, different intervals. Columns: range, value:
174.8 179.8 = 98.11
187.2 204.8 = 275.1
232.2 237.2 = 239.6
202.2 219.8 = 275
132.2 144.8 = 276.5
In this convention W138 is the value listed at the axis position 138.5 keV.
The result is 303.8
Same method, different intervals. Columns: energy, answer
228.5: 240.3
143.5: 276.5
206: 302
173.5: 126.7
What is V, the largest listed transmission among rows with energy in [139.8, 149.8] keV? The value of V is 295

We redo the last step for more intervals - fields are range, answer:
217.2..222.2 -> 275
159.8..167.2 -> 191.6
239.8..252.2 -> 243.6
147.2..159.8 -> 254.6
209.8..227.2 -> 292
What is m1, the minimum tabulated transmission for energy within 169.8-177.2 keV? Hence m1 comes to 98.11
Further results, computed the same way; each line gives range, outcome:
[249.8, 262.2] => 213.1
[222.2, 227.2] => 252.3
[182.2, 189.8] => 254.5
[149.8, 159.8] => 191.1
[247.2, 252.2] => 240.8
